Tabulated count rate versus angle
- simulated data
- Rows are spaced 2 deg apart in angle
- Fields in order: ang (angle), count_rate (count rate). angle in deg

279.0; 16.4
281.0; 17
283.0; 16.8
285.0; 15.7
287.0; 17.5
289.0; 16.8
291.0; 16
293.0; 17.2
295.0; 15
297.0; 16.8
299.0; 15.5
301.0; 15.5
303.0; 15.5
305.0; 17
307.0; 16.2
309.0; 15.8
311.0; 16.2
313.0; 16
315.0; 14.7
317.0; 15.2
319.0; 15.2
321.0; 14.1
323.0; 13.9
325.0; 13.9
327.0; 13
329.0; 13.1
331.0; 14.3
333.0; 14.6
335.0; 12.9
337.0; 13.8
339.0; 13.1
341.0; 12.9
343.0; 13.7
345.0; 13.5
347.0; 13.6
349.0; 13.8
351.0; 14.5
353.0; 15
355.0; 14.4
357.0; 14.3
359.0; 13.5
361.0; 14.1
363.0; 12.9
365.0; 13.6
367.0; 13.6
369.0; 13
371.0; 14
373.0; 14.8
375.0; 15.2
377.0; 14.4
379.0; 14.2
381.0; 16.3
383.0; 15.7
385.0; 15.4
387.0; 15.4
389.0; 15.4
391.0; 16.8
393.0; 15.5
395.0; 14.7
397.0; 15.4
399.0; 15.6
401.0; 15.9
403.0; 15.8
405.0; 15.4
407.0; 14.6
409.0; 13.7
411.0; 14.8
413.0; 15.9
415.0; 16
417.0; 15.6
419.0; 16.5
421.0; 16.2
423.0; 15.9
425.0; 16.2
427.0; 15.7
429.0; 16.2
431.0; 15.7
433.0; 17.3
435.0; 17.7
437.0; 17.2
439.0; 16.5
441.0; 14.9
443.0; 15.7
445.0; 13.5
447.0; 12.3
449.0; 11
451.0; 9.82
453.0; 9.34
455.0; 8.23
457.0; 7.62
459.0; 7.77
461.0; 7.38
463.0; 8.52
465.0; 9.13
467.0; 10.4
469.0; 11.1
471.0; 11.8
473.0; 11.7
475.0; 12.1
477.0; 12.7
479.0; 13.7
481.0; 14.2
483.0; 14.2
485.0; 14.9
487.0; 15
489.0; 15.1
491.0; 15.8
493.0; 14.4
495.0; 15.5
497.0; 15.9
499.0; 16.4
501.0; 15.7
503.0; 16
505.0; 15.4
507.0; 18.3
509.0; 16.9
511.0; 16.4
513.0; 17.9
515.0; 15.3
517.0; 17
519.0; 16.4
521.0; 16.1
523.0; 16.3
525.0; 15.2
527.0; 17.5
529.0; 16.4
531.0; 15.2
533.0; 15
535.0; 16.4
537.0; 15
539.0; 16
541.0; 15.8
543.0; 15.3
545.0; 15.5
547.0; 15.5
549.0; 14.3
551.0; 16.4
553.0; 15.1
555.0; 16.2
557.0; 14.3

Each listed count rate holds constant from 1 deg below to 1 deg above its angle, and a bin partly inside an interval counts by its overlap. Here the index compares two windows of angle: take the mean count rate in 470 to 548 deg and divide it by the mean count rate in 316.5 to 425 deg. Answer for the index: 1.05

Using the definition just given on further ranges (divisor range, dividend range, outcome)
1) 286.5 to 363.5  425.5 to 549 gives 0.97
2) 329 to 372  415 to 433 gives 1.17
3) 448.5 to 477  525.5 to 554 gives 1.60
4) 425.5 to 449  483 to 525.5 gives 1.03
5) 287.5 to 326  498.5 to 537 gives 1.04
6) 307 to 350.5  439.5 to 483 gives 0.79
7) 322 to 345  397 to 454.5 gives 1.10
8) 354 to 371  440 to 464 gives 0.77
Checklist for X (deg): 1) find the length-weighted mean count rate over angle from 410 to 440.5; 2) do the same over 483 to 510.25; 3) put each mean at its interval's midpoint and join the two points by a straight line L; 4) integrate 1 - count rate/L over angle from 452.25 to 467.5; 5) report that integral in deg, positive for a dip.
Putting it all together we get 7.2 deg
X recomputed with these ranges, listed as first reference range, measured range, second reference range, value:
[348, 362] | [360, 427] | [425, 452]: -2.6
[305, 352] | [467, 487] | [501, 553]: 3.5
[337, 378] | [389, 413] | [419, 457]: -2.1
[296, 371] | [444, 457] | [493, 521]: 4.3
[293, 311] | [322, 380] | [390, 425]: 7.2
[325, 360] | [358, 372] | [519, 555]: 0.5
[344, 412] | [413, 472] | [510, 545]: 7.9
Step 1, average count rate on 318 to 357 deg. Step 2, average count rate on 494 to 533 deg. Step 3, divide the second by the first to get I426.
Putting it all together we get 1.17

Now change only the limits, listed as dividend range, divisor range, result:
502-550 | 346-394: 1.10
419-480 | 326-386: 0.91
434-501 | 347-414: 0.87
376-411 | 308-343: 1.07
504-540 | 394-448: 1.04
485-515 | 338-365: 1.16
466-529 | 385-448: 0.96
